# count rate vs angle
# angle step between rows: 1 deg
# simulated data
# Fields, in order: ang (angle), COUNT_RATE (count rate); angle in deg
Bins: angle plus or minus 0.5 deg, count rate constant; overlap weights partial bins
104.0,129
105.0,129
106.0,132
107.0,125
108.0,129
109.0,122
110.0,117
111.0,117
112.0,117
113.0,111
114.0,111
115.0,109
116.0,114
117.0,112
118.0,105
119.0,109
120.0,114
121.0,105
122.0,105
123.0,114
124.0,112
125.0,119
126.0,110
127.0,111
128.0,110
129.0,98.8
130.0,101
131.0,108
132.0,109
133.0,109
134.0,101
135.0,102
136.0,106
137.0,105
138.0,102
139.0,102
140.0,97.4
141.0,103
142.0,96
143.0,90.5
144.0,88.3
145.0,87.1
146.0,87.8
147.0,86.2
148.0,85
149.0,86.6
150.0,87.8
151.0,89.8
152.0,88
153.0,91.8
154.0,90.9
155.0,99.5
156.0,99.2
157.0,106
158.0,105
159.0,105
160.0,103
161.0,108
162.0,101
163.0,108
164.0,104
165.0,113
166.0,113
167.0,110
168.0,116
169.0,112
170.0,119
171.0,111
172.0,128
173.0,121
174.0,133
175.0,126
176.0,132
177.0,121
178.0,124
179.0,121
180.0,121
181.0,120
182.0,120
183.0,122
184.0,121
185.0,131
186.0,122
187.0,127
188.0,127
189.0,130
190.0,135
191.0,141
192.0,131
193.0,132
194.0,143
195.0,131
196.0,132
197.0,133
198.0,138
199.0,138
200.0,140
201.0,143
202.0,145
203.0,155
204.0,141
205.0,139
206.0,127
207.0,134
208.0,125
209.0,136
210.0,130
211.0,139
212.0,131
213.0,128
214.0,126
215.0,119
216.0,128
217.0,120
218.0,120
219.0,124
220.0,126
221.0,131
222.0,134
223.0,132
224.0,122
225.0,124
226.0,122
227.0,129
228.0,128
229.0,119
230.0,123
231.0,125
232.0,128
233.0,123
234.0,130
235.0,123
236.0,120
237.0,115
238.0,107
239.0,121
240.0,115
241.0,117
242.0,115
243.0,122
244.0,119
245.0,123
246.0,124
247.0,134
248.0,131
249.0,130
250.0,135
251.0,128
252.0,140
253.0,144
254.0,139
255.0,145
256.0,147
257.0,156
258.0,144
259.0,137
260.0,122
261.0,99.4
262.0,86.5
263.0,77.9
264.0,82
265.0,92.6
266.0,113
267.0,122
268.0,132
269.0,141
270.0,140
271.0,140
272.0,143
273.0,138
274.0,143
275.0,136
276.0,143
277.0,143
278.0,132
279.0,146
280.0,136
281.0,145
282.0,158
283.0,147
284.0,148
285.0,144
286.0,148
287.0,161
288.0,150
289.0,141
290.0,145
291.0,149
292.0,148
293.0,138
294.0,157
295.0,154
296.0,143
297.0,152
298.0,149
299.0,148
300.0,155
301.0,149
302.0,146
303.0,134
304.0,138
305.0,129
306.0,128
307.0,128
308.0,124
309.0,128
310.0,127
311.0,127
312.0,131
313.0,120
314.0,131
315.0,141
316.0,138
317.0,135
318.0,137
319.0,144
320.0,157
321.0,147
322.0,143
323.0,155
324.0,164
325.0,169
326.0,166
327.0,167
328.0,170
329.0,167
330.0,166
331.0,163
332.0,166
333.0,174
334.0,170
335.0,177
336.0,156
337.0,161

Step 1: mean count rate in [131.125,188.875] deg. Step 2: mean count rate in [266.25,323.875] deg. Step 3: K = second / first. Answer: 1.31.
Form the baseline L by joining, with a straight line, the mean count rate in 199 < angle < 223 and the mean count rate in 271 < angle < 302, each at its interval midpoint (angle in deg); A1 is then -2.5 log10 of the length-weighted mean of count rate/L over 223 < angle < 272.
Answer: 0.121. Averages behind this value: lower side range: 132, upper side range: 146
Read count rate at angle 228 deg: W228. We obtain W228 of 128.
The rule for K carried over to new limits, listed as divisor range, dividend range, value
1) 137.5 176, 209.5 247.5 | 1.20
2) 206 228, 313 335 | 1.22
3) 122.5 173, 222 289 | 1.26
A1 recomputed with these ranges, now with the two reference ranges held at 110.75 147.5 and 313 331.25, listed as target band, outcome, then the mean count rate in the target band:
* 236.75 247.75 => 0.11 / 120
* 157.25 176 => 0.01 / 114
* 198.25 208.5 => -0.13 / 139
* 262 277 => 0.13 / 124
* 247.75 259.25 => -0.04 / 140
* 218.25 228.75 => 0.01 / 127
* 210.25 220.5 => 0.00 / 126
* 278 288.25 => -0.04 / 147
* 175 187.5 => -0.05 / 124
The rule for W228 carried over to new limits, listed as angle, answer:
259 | 137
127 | 111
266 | 113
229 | 119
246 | 124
